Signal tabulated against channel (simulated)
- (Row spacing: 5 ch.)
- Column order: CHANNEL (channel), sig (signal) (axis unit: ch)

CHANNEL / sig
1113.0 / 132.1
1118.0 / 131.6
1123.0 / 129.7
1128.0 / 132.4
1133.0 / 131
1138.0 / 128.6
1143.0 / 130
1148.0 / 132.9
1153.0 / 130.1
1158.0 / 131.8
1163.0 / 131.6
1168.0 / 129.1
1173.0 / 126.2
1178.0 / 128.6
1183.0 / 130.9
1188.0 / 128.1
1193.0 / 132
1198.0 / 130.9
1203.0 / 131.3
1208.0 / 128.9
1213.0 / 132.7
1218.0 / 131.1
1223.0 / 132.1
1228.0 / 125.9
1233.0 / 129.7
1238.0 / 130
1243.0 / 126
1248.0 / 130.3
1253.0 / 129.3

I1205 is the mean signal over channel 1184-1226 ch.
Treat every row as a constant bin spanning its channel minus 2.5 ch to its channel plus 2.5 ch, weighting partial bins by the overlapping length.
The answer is 131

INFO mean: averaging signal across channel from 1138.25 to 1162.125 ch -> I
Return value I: 131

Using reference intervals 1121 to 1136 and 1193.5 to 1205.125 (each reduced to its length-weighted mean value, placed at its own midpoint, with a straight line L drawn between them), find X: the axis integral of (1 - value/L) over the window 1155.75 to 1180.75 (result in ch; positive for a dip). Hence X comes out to 0.32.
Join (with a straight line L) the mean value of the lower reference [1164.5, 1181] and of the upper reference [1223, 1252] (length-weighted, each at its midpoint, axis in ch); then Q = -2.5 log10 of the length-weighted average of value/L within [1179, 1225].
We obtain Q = -0.019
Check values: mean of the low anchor 128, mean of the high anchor 129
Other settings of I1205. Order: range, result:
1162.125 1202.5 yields 130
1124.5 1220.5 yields 130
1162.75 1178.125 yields 129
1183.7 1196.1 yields 130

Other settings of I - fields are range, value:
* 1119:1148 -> 131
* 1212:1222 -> 132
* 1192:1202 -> 131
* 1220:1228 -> 130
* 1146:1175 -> 130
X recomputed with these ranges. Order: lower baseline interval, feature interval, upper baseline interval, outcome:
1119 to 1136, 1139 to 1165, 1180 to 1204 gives -0.1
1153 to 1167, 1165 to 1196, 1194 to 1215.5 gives 0.4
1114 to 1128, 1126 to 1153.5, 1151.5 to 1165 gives 0.1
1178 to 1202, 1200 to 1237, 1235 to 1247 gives -0.3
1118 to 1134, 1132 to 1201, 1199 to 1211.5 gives 0.3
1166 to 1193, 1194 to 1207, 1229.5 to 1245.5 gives -0.2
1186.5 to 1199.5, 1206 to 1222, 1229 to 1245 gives -0.2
